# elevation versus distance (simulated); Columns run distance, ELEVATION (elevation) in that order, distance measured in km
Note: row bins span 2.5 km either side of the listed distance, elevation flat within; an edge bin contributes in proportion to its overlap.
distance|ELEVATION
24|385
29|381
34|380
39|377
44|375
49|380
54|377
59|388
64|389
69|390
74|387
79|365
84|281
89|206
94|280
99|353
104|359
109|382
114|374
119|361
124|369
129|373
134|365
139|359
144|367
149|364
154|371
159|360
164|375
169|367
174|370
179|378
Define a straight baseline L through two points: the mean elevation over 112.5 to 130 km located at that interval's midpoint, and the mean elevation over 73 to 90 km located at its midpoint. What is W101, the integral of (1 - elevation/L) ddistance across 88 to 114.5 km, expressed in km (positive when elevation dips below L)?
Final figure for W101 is 1.0 km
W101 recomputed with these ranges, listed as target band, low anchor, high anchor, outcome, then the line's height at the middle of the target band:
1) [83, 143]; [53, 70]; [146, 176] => 5.70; 377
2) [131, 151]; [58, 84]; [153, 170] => 0.29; 369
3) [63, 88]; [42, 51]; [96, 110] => 1.17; 368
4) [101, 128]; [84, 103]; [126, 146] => -3.64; 326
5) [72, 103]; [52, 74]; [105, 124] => 5.40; 379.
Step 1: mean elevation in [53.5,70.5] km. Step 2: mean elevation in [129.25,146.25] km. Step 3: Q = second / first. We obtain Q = 0.94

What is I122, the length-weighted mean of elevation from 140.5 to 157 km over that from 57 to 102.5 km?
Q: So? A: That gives 1.1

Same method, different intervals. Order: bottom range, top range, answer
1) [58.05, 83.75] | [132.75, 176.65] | 0.98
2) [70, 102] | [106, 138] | 1.17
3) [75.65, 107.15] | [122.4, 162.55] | 1.18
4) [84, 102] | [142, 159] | 1.30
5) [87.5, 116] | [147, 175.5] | 1.12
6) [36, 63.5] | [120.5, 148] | 0.96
